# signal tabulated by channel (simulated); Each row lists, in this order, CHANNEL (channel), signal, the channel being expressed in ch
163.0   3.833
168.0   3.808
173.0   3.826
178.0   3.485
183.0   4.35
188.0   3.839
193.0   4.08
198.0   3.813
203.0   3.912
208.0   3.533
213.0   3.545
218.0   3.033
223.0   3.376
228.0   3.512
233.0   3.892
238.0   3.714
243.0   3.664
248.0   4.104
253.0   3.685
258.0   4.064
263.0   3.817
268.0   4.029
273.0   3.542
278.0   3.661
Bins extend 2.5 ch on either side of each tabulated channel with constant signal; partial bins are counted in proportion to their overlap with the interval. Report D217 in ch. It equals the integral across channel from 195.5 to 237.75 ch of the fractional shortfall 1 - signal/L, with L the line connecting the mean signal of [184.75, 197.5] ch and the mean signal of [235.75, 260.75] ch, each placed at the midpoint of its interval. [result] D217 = 3.51 ch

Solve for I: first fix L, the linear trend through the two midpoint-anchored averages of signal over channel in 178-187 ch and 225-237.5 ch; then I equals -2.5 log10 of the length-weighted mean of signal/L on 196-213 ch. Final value 0.04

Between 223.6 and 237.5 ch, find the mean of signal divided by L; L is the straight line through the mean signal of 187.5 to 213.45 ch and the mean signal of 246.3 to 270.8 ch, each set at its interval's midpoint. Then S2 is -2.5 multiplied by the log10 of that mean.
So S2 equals 0.06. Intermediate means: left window 3.8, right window 3.93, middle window 3.66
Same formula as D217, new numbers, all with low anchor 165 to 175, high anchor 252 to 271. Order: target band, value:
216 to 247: 2.5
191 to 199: -0.3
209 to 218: 1.1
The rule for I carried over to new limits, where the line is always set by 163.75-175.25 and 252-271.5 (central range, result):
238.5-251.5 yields 0.011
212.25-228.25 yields 0.162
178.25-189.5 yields -0.046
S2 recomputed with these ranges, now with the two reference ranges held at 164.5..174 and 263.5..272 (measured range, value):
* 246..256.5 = -0.006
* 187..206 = -0.019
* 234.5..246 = 0.042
